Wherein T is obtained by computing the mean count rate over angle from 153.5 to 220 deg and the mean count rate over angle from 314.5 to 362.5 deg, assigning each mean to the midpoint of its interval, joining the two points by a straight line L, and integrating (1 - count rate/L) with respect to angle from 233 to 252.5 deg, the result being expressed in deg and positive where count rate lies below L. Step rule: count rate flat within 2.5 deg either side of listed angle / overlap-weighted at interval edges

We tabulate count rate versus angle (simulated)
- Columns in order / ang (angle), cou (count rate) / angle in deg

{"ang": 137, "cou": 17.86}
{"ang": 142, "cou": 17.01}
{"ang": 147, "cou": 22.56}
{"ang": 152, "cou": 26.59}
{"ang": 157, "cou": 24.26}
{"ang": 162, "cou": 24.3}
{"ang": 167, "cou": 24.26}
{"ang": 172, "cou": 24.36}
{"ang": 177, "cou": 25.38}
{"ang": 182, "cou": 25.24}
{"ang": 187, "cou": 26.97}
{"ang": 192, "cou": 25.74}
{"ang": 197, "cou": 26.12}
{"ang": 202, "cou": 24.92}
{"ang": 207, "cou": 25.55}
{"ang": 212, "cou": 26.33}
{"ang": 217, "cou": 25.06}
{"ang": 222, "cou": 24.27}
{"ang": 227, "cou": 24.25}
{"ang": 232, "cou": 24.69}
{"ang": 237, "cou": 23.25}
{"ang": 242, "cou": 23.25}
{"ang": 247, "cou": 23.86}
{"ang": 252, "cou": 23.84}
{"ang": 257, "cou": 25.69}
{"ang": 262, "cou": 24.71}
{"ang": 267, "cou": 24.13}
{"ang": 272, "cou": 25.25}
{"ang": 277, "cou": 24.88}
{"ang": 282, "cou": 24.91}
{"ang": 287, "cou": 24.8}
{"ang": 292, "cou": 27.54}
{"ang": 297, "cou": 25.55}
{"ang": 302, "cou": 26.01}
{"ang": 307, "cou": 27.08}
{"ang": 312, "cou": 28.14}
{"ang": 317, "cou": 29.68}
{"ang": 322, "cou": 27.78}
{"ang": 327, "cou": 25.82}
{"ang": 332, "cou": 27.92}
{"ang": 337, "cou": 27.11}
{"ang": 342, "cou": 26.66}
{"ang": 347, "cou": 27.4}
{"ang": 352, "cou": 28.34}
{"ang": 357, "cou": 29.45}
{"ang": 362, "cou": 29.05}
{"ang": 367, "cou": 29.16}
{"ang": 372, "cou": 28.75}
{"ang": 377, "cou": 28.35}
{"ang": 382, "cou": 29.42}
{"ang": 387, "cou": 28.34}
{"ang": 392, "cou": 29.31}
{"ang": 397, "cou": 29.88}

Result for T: 1.95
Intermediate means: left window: 25.3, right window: 27.9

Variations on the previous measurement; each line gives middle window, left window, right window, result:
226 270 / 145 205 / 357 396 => 3.8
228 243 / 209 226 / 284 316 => 1.0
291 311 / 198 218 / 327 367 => 0.4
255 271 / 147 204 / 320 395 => 1.1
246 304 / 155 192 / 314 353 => 3.3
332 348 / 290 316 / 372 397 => 0.4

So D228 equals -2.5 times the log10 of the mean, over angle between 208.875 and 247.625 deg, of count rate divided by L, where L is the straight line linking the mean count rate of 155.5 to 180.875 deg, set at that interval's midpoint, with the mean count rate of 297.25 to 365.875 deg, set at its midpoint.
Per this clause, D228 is 0.06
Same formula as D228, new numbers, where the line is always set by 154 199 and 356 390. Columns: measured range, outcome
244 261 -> 0.09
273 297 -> 0.07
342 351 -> 0.04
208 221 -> 0.02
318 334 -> 0.02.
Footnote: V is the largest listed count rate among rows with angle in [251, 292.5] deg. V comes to 27.54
